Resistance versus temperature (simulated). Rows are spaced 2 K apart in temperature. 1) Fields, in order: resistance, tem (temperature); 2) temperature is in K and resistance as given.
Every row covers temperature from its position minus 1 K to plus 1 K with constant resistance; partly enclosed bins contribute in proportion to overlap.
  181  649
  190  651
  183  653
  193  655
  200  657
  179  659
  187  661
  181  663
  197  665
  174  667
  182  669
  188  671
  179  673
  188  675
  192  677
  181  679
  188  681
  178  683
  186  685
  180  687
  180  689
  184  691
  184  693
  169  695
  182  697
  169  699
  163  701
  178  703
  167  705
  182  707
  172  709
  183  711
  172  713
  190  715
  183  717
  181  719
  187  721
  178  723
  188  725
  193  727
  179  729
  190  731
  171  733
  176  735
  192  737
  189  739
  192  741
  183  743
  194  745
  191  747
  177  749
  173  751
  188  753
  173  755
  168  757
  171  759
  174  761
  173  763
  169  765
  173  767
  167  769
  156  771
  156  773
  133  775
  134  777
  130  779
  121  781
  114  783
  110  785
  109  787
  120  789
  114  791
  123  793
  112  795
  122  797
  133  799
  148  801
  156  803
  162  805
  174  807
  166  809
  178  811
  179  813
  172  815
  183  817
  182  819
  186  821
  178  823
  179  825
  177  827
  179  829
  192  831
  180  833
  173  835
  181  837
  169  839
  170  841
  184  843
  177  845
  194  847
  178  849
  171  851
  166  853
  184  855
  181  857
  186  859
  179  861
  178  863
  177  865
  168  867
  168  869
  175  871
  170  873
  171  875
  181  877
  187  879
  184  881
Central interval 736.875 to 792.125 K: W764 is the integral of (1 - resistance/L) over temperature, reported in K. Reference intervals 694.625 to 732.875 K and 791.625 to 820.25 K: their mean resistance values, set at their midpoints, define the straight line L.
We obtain 3.0 K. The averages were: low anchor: 179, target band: 158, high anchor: 156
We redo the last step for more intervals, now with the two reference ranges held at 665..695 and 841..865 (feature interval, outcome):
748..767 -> 0.8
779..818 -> 8.4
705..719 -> 0.2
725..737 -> -0.1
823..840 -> 0.1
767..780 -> 2.4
